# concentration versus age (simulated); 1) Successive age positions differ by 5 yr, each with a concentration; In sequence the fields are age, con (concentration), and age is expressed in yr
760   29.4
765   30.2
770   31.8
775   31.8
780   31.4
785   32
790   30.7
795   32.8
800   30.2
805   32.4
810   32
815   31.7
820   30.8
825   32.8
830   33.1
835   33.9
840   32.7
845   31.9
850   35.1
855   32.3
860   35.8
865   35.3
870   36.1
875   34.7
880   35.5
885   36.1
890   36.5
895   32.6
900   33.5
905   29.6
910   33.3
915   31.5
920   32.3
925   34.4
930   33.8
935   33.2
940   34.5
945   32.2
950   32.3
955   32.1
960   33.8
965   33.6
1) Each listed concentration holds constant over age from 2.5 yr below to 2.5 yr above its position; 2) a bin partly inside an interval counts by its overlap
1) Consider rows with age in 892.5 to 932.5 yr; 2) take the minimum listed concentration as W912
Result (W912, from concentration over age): 29.6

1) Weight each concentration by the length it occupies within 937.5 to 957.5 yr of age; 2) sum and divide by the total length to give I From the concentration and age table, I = 32.8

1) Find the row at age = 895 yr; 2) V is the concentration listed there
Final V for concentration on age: 32.6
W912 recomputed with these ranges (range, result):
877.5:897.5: 32.6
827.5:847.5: 31.9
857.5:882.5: 34.7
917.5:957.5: 32.1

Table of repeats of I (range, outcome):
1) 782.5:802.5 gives 31.4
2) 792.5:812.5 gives 31.9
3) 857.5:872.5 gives 35.7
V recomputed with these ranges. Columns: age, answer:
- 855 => 32.3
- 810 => 32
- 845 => 31.9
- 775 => 31.8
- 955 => 32.1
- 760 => 29.4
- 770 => 31.8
